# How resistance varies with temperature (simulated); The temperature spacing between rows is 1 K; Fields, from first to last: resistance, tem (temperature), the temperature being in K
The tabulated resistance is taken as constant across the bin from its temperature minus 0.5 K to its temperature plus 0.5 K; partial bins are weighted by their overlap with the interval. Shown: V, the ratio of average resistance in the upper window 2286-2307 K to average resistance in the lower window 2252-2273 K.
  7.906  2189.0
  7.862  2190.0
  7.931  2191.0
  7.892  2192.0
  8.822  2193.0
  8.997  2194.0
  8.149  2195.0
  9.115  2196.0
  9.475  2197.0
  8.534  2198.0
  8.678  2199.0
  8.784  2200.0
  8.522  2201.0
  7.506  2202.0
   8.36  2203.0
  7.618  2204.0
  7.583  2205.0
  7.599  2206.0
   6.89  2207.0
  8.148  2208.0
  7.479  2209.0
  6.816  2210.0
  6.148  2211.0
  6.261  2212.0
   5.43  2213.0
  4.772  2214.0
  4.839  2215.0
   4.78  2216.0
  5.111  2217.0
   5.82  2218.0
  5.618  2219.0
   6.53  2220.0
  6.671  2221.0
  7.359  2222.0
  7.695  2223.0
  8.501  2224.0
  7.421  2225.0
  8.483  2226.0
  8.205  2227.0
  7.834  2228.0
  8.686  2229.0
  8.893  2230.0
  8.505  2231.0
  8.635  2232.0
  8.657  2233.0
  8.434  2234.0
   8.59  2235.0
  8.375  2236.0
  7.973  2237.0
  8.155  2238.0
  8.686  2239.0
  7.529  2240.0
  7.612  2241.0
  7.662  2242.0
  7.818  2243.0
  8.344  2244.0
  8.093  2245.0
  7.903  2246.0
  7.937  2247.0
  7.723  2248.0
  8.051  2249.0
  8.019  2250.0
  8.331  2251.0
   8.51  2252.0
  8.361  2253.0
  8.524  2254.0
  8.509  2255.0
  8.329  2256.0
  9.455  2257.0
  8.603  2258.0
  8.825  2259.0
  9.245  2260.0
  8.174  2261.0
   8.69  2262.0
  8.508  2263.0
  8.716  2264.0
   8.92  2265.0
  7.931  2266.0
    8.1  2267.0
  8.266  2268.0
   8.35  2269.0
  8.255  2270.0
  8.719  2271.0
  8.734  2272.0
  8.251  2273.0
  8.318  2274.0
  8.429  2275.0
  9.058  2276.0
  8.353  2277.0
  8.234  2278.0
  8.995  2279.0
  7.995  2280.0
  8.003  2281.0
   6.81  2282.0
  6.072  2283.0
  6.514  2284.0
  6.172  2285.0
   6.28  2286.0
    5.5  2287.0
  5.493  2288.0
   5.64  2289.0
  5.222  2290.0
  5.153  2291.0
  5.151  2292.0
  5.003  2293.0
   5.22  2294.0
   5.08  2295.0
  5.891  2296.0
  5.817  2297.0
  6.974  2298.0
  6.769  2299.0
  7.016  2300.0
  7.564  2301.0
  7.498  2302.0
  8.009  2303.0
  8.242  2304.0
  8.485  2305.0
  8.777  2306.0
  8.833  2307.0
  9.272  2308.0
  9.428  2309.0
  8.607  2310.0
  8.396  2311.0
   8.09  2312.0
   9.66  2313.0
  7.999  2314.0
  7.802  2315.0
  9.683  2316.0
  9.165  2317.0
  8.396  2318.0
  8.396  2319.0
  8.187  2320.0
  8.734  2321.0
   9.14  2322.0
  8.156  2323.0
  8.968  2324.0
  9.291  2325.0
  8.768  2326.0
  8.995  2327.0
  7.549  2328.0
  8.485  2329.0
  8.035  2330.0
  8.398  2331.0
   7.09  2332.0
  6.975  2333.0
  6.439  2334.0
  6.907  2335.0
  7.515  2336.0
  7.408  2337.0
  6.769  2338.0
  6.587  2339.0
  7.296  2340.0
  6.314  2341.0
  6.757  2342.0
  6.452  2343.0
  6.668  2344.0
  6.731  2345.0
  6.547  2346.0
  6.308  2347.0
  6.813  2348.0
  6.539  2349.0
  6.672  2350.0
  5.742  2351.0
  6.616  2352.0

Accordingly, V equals 0.76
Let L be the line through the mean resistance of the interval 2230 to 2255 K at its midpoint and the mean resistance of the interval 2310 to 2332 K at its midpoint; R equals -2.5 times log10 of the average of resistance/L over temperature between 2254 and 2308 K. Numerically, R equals 0.11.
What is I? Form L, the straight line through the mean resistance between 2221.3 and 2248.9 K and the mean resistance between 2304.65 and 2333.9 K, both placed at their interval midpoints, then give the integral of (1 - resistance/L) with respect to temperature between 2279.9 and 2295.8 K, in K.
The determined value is 4.7 K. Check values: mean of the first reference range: 8.13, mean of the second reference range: 8.51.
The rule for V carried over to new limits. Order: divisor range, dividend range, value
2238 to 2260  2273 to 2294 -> 0.83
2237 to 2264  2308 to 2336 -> 1.01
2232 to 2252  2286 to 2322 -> 0.91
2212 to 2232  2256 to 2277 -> 1.24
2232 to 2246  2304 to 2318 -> 1.07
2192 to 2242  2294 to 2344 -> 1.03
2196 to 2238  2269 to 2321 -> 1.01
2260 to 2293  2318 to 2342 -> 1.04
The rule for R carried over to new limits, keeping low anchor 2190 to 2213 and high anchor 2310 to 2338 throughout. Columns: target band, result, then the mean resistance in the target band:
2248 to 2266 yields -0.063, 8.53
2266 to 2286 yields 0.022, 7.94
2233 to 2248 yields -0.010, 8.09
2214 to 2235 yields 0.095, 7.3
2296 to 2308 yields 0.074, 7.63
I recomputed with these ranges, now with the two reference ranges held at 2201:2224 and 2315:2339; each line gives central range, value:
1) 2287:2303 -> 3.5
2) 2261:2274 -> -1.9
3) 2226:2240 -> -3.0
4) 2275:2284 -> -0.5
